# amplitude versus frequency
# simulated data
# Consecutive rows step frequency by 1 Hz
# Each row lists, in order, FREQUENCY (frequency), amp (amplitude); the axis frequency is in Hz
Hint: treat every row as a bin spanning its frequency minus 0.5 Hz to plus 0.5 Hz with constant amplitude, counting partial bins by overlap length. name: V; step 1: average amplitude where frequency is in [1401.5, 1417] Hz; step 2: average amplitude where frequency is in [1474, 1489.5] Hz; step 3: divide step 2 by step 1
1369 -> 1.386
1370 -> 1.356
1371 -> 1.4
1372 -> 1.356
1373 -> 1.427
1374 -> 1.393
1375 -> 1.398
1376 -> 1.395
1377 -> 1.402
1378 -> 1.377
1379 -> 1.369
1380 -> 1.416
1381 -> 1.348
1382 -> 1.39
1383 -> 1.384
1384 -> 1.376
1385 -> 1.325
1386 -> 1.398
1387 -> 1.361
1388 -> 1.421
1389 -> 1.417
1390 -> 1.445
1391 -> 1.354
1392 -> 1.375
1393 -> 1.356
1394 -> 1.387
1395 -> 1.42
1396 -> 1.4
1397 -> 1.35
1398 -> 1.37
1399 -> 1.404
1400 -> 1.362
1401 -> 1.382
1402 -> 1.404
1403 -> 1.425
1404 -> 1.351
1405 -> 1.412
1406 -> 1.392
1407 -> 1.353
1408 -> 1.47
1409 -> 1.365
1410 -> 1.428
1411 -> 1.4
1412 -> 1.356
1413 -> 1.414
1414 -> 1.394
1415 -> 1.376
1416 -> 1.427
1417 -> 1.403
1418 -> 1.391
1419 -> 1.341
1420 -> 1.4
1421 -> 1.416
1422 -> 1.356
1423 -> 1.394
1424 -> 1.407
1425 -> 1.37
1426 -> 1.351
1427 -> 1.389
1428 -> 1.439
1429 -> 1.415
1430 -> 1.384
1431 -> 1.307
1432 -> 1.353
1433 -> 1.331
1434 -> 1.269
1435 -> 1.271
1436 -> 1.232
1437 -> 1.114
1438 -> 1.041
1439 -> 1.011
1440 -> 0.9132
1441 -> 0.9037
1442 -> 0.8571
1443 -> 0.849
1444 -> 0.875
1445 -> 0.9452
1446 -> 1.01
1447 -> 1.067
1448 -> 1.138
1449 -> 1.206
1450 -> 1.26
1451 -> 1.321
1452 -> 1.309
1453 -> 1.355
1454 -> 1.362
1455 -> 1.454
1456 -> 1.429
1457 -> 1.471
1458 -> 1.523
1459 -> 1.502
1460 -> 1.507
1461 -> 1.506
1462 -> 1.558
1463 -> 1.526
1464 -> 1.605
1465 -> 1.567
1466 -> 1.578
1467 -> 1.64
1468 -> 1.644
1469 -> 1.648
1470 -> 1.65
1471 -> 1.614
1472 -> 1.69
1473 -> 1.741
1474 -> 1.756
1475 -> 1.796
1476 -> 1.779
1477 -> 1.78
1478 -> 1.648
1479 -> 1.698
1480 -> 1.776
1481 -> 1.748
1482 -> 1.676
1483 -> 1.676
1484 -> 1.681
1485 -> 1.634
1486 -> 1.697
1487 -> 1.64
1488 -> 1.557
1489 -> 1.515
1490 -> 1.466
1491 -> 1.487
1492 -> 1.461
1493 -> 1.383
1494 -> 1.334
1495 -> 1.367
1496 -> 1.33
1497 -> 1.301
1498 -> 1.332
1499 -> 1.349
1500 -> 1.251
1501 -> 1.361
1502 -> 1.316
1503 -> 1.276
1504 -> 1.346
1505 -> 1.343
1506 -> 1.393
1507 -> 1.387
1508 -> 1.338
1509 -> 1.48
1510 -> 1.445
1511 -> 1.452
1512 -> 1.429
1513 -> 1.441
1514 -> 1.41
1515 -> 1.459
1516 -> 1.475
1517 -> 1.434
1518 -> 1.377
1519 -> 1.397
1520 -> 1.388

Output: 1.2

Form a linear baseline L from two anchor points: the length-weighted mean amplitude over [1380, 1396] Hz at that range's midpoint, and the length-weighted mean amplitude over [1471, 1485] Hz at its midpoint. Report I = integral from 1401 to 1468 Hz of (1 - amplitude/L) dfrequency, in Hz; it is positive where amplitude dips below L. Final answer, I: 9.7 Hz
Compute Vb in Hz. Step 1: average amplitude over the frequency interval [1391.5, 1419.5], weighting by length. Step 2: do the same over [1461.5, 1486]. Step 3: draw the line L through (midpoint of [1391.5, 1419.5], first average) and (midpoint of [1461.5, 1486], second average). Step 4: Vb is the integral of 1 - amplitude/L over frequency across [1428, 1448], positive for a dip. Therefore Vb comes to 5.2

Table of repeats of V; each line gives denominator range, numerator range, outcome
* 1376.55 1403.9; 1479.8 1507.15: 1.06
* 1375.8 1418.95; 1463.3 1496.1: 1.16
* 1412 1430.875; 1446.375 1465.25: 1.01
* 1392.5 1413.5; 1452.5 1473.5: 1.12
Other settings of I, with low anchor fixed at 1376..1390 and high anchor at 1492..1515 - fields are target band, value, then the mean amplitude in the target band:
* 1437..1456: 3.65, 1.11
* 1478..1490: -2.46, 1.65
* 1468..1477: -2.19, 1.71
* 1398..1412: -0.11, 1.39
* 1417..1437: 0.39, 1.35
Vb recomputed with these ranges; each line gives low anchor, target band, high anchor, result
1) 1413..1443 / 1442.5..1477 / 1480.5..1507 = -1.8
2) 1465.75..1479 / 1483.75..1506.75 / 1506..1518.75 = 1.8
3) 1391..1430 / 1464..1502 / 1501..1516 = -4.8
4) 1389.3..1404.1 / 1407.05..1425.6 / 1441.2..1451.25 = -2.1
